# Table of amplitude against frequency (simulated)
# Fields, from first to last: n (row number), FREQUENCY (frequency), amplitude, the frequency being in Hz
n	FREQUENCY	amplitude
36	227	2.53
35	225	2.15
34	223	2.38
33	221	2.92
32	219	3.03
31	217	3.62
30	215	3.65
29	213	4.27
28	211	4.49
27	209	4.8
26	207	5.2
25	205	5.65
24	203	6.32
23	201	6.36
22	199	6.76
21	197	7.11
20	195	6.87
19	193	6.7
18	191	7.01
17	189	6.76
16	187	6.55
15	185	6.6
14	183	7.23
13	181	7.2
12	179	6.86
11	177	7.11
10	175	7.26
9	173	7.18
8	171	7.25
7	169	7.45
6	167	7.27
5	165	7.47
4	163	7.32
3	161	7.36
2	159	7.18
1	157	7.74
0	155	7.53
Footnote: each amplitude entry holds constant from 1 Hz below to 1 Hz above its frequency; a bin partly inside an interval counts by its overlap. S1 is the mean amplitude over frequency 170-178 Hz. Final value 7.2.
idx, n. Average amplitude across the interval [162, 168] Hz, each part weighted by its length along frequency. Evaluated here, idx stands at 7.35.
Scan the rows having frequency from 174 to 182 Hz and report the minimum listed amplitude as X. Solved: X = 6.86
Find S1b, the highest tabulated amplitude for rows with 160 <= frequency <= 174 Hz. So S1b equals 7.47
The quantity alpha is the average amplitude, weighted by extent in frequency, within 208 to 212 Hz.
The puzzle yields 4.64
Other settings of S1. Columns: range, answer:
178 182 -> 7.03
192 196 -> 6.79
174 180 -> 7.08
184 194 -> 6.72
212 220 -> 3.64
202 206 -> 5.99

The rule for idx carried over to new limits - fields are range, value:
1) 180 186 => 7.01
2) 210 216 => 4.14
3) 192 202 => 6.76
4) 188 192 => 6.88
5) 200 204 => 6.34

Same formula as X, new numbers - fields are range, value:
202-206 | 5.65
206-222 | 2.92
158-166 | 7.18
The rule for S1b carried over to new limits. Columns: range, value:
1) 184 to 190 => 6.76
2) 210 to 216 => 4.49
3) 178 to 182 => 7.2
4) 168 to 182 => 7.45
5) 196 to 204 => 7.11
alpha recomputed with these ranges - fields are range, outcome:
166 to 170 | 7.36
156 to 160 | 7.46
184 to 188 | 6.57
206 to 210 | 5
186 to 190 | 6.65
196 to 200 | 6.94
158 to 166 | 7.33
